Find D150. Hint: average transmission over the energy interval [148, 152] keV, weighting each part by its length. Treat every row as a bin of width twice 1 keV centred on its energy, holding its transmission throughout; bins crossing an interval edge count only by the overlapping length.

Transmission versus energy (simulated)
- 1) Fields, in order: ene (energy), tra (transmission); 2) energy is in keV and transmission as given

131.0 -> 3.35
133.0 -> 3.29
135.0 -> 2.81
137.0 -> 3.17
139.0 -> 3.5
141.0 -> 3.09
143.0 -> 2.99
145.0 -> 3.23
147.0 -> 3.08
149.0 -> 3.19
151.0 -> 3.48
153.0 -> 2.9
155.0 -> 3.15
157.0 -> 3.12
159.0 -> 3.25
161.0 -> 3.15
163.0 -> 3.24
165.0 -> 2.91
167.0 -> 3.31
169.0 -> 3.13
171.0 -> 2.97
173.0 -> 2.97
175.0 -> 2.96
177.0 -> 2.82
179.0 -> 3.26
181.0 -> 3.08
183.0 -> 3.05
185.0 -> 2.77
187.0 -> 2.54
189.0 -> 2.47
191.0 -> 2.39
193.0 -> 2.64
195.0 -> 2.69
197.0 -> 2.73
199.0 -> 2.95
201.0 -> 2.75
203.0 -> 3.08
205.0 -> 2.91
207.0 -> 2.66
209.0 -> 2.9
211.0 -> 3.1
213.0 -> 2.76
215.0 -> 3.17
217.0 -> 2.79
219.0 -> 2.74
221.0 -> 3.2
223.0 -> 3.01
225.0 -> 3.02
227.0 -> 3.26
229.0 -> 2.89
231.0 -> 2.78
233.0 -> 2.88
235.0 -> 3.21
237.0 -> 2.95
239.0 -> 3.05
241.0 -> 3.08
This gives 3.33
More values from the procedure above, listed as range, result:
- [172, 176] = 2.96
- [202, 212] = 2.93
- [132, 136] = 3.05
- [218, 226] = 2.99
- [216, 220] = 2.77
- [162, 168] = 3.15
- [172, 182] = 3.02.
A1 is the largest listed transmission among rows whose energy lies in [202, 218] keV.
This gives 3.17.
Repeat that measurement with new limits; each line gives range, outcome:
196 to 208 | 3.08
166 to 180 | 3.31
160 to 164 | 3.24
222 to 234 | 3.26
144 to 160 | 3.48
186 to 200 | 2.95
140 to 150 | 3.23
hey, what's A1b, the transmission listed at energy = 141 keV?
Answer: 3.09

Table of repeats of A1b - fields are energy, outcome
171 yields 2.97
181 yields 3.08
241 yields 3.08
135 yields 2.81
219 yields 2.74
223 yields 3.01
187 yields 2.54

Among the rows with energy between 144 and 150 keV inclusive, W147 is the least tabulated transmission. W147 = 3.08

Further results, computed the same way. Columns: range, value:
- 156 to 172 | 2.91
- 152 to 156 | 2.9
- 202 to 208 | 2.66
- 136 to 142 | 3.09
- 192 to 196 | 2.64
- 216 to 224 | 2.74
